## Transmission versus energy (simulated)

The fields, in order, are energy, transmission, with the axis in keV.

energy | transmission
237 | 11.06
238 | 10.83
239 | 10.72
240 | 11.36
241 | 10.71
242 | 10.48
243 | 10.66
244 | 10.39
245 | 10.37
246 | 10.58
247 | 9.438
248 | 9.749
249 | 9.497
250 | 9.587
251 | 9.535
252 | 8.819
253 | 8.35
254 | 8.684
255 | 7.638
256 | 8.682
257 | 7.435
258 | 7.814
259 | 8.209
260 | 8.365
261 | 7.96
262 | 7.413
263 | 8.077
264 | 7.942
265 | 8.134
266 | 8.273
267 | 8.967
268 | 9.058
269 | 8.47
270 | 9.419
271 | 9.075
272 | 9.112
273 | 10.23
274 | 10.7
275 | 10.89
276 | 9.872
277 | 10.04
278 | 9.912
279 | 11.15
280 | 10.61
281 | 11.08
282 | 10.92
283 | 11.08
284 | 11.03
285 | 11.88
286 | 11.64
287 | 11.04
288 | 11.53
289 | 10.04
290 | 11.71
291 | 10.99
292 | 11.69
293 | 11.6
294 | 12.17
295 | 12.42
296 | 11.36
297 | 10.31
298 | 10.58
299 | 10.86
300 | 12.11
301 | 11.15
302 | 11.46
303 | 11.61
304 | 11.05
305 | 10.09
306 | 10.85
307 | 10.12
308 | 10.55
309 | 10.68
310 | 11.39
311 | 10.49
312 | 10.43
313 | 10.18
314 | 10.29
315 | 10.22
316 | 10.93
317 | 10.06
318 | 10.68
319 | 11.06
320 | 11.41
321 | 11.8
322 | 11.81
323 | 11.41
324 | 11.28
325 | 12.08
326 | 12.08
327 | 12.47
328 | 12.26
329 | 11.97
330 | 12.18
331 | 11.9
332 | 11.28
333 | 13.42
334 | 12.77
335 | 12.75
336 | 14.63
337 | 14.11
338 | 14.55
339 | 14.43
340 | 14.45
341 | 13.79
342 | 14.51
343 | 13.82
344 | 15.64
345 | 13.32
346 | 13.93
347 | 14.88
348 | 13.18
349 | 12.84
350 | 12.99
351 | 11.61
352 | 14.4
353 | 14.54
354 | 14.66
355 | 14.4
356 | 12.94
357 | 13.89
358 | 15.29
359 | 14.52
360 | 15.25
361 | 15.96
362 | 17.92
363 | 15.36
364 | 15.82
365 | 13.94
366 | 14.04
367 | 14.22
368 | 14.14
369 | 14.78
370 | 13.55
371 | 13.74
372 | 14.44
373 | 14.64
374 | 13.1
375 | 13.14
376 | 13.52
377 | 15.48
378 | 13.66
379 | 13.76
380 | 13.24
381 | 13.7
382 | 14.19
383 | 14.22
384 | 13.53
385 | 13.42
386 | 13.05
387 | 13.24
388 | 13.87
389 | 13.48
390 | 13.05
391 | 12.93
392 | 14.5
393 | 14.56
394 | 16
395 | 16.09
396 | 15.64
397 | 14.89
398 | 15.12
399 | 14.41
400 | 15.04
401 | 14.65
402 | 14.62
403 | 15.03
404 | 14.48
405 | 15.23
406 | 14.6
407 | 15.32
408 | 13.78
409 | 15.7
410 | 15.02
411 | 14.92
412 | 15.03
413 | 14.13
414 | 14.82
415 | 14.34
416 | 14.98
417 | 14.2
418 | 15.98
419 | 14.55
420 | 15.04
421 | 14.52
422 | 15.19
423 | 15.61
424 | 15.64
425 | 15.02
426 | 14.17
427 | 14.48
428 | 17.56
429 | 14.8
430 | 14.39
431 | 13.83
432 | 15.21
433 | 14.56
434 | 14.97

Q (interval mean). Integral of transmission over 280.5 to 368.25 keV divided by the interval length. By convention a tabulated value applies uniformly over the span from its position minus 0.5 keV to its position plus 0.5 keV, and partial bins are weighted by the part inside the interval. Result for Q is 12.5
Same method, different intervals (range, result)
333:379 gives 14.2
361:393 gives 14.1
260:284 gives 9.5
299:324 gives 10.9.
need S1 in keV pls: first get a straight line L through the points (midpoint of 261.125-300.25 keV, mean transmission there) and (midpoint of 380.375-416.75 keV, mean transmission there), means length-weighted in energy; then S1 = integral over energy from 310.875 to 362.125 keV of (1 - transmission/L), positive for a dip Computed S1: -2.6 keV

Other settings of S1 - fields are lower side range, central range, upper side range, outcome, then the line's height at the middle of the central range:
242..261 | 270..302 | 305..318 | -3.22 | 9.91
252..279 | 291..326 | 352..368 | 1.34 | 11.6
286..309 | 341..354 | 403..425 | -1.10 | 12.8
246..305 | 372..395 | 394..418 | 0.28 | 14.1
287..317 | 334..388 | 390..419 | -3.92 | 13.2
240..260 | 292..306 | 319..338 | -0.11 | 11.2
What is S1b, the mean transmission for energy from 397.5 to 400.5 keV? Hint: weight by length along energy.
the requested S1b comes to 14.9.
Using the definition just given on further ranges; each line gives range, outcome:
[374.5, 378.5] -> 13.9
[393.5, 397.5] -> 15.7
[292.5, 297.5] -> 11.6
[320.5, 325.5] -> 11.7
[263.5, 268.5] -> 8.47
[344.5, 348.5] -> 13.8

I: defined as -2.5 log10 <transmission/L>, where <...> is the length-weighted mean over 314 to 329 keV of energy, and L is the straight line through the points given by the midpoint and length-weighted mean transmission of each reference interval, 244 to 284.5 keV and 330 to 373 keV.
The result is 0.10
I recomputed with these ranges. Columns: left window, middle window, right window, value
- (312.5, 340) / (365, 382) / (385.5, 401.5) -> -0.02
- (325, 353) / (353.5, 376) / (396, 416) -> -0.05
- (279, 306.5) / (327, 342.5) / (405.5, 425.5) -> -0.06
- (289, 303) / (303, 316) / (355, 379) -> 0.13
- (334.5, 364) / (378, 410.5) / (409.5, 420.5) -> 0.02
